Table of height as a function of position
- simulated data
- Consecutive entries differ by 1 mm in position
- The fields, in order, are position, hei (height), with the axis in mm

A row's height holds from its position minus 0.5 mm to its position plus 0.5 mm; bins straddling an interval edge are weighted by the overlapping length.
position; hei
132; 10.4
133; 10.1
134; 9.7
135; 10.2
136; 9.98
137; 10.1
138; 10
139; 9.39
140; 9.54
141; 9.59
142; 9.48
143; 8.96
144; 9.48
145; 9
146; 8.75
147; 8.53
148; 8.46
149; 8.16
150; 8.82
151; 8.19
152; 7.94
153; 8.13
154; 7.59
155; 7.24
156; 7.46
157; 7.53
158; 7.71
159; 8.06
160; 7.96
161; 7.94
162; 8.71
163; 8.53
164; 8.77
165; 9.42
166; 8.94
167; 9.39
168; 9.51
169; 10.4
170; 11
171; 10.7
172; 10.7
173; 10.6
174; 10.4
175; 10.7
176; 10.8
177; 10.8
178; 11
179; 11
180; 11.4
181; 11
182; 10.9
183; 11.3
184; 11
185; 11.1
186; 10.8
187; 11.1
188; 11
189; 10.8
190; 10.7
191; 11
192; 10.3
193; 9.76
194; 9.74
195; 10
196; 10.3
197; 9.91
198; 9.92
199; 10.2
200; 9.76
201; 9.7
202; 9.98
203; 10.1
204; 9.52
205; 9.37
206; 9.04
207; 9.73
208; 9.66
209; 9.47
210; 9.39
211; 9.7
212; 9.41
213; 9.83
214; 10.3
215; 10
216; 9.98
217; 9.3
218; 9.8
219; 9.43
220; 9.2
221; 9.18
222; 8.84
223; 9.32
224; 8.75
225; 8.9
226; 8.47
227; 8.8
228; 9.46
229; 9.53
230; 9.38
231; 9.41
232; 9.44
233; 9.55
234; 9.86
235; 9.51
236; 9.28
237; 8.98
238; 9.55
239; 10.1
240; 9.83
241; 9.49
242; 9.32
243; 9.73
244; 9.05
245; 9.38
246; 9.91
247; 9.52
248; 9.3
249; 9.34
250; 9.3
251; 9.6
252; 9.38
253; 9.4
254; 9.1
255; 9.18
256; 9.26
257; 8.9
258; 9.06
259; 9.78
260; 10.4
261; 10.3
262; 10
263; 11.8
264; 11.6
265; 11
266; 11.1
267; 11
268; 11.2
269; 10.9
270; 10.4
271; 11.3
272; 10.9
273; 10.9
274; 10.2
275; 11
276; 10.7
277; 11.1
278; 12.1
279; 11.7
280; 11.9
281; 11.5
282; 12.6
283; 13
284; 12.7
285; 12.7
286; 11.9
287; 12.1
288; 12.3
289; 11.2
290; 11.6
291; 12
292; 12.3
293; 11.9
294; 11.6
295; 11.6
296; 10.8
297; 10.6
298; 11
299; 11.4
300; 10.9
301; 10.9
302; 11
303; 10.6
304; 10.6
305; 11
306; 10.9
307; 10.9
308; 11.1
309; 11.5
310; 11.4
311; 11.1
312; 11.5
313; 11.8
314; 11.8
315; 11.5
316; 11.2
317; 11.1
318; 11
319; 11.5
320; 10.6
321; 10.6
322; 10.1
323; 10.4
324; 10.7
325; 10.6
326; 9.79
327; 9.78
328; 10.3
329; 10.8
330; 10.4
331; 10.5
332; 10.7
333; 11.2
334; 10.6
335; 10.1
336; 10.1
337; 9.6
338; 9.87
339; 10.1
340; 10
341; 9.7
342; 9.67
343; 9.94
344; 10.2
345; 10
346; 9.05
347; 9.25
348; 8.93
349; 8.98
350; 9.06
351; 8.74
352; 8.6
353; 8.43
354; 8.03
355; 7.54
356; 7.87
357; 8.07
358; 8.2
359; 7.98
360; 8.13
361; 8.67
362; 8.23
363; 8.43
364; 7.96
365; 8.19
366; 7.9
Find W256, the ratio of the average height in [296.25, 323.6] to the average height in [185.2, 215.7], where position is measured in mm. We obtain 1.1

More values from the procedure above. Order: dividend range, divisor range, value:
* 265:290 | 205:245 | 1.22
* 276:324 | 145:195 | 1.18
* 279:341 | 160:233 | 1.12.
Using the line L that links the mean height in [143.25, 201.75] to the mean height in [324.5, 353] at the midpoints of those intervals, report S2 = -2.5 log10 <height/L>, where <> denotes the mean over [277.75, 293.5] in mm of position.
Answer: -0.23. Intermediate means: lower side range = 9.65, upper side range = 9.85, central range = 12.1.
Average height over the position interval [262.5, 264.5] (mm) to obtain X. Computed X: 11.7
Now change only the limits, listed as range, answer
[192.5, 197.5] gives 9.94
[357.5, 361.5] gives 8.25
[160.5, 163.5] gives 8.39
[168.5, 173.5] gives 10.7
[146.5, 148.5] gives 8.5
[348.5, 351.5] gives 8.93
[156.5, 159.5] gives 7.77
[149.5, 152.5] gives 8.32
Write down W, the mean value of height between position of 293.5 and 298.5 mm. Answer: 11.1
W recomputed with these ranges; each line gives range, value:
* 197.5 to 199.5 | 10.1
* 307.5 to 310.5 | 11.3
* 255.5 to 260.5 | 9.48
